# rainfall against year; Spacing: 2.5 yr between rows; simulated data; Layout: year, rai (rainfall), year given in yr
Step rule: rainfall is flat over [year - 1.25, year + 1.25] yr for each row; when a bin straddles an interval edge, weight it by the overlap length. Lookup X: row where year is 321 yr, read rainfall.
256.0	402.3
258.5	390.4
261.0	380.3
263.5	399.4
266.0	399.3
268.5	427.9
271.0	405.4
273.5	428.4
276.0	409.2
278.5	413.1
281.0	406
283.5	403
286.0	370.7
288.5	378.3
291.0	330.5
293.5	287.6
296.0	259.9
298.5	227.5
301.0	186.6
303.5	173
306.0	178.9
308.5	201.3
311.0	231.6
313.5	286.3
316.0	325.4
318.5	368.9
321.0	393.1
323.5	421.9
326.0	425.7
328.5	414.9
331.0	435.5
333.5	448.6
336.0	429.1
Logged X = 393.1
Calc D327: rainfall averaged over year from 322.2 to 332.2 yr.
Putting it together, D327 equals 424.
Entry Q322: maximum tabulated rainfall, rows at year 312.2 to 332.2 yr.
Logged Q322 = 435.5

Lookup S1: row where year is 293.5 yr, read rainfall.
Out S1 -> 287.6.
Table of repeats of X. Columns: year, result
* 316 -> 325.4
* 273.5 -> 428.4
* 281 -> 406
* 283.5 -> 403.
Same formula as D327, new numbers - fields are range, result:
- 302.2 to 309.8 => 185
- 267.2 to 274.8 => 420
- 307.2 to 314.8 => 240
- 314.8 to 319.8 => 348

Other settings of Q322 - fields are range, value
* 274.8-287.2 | 413.1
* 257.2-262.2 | 390.4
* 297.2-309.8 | 227.5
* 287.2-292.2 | 378.3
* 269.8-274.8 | 428.4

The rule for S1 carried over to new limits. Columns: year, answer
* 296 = 259.9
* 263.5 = 399.4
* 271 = 405.4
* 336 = 429.1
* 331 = 435.5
